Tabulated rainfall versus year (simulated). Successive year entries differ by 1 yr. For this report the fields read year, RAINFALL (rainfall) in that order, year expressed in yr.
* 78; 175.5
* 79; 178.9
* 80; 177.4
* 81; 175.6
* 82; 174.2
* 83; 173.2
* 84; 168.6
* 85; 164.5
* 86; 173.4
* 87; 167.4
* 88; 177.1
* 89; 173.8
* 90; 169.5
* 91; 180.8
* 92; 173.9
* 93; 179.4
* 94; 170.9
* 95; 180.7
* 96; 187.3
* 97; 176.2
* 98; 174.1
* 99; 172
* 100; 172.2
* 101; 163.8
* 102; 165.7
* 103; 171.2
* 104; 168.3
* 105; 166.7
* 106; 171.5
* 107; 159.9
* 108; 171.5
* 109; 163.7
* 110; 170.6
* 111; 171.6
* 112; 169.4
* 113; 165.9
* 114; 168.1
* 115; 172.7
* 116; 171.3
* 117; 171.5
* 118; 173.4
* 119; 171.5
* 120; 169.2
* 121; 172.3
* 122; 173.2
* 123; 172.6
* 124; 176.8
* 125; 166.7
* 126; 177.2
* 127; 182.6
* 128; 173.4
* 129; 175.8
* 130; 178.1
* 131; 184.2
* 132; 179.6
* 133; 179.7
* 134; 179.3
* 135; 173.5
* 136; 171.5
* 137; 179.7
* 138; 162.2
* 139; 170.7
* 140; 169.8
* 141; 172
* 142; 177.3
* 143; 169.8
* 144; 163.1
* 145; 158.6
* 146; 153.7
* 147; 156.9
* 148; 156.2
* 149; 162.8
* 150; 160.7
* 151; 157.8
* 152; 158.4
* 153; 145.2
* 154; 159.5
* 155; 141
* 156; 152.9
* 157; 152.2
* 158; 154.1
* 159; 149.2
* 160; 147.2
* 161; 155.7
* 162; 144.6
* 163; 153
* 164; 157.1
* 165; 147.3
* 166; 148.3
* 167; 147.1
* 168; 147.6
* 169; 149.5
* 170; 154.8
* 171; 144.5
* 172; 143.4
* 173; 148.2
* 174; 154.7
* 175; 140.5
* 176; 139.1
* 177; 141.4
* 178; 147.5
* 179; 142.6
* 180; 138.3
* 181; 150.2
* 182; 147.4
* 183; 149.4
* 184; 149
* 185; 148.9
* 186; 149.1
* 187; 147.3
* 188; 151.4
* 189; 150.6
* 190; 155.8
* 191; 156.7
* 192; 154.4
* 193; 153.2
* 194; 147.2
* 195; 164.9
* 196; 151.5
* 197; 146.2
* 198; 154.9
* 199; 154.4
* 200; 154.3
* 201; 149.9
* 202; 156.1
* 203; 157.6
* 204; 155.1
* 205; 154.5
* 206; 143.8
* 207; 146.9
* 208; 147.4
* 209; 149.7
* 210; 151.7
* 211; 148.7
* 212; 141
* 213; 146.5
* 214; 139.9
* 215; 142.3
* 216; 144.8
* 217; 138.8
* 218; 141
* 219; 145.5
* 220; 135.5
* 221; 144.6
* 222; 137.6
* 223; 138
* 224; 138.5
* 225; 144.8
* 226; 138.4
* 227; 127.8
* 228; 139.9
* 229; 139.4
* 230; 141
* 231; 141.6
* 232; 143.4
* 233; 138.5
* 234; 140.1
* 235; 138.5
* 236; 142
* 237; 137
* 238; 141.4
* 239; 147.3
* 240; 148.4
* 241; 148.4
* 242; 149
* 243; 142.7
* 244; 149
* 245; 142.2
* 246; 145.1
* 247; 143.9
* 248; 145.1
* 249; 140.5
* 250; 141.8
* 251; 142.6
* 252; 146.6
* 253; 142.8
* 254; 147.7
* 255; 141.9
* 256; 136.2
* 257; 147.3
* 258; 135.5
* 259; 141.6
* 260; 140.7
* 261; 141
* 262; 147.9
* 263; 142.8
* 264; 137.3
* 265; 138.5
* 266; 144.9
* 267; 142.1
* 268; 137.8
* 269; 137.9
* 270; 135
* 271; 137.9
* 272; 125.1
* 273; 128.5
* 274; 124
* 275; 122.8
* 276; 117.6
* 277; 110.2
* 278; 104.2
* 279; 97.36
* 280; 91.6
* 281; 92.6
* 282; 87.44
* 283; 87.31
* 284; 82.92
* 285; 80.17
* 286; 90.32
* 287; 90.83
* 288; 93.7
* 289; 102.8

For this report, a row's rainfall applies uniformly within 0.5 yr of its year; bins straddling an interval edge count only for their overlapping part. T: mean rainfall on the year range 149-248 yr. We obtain 147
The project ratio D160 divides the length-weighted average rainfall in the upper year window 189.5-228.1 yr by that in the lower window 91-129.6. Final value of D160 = 0.86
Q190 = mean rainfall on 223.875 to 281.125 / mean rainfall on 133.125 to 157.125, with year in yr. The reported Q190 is 0.8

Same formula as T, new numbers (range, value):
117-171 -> 163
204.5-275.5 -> 141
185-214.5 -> 151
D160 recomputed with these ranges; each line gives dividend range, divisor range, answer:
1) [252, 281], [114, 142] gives 0.76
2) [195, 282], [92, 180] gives 0.85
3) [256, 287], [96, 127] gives 0.71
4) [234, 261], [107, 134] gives 0.83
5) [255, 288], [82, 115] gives 0.71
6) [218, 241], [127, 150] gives 0.83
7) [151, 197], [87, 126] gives 0.87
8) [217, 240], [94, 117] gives 0.82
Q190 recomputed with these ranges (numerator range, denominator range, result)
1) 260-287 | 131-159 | 0.72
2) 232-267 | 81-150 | 0.83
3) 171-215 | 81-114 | 0.87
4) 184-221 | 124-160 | 0.90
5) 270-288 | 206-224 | 0.73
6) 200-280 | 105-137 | 0.81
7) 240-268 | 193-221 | 0.96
